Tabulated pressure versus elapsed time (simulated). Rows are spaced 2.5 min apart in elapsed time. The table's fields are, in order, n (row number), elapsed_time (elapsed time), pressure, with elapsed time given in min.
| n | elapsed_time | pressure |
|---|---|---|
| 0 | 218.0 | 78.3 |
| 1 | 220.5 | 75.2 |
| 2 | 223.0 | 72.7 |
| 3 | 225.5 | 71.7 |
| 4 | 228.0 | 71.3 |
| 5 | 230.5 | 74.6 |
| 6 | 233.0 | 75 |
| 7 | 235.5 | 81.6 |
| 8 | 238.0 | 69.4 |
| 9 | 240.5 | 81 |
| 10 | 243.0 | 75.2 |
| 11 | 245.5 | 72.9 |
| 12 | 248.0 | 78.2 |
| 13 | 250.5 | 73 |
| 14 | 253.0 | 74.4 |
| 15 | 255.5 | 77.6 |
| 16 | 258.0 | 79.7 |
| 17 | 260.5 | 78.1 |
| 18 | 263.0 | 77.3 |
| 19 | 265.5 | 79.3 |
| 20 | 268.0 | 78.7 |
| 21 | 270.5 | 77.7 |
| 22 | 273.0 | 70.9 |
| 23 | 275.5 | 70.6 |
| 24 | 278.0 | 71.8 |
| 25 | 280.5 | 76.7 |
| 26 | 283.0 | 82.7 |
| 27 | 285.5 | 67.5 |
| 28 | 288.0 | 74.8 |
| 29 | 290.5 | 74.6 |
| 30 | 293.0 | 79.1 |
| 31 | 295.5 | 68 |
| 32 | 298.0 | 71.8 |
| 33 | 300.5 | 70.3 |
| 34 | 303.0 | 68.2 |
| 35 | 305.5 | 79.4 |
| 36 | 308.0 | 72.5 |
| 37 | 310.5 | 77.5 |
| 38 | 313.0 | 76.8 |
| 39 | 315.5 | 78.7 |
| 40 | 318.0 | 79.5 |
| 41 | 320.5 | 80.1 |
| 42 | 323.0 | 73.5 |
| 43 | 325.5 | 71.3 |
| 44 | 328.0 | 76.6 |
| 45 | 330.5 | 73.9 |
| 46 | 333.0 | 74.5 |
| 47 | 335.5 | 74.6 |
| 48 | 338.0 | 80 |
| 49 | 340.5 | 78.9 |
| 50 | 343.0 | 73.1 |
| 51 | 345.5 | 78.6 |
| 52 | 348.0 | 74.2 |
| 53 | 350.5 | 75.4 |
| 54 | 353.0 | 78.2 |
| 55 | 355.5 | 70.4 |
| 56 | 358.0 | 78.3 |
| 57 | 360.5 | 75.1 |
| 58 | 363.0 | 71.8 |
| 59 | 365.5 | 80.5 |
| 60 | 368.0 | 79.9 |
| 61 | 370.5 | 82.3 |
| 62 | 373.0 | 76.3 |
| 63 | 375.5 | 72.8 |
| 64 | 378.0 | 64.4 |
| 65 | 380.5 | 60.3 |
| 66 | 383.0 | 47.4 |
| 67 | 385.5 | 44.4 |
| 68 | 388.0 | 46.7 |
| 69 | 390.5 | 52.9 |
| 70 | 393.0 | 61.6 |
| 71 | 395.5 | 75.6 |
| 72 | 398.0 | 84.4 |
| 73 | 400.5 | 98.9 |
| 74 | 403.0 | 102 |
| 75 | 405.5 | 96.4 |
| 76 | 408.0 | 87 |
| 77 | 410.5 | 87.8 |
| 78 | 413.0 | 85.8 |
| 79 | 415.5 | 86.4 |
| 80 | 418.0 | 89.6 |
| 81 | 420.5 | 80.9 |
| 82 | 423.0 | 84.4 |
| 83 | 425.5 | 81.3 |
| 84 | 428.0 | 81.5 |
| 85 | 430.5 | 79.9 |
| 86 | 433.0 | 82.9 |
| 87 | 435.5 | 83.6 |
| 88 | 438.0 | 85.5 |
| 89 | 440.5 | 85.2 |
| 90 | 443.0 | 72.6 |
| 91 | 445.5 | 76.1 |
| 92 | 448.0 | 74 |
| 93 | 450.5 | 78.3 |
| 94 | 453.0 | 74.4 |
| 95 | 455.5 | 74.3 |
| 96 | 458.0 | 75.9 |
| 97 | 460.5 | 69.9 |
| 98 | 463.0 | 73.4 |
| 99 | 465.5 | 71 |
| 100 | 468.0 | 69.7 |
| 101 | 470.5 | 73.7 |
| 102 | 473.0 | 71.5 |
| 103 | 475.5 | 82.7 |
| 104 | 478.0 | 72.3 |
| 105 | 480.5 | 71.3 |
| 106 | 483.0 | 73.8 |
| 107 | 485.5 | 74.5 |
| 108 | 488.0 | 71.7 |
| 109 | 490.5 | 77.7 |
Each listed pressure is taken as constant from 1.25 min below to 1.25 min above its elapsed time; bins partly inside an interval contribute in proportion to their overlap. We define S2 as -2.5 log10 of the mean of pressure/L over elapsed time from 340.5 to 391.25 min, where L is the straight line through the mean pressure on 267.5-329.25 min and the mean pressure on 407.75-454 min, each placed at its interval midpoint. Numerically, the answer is 0.128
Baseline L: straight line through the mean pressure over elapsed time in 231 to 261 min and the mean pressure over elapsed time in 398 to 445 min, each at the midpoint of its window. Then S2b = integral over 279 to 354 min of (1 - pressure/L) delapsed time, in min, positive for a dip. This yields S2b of 4.5 min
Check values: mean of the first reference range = 76.3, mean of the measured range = 75.3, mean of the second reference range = 86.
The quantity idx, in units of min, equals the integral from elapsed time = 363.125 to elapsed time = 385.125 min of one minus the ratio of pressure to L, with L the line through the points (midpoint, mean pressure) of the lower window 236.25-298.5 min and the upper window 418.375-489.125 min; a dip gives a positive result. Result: 1.9 min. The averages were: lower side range 75.3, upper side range 76.8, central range 69.5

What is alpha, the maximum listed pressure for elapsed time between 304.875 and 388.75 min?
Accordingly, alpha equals 82.3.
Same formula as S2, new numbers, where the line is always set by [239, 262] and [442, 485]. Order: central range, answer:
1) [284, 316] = 0.03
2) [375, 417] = 0.01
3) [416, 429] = -0.13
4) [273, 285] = 0.03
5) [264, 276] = 0.01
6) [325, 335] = 0.02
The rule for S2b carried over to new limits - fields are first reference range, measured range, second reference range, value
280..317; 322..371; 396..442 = 2.1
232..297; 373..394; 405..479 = 5.6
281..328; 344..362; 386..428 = 0.5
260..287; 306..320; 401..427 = 0.3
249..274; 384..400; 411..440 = 3.9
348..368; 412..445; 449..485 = -3.7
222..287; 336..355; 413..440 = 0.8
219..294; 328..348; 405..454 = 0.7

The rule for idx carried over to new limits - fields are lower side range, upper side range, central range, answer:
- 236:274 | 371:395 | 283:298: -0.37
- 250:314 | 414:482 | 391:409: -1.89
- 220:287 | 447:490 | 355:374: -0.65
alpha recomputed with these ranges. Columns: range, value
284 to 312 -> 79.4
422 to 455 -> 85.5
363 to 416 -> 102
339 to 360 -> 78.9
